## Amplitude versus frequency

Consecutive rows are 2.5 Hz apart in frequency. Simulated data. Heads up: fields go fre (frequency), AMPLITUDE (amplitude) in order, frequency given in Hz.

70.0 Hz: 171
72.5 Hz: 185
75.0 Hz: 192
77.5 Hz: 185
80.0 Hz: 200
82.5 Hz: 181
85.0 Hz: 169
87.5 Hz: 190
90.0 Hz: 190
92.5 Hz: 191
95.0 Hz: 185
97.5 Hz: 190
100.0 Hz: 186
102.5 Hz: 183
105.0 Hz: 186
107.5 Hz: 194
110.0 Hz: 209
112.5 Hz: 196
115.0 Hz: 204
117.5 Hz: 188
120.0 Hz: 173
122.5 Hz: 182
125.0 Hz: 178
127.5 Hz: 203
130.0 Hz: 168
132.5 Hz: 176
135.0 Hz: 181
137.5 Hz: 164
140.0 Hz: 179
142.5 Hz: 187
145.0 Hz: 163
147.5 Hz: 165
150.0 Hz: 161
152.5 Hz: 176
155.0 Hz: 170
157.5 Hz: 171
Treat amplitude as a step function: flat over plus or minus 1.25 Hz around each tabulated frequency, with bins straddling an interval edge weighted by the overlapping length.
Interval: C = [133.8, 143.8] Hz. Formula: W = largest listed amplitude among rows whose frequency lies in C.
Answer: 187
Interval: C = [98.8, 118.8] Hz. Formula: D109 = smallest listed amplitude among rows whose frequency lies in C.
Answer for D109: 183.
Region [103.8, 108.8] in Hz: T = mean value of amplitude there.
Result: 190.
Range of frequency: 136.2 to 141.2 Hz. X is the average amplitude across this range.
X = 172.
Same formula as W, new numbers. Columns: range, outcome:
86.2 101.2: 191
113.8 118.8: 204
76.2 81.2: 200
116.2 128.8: 203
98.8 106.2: 186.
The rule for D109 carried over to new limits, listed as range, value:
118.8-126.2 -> 173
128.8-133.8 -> 168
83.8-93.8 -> 169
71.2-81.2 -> 185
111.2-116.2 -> 196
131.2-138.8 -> 164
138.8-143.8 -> 179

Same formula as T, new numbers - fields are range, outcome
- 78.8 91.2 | 186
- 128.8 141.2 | 174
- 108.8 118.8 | 199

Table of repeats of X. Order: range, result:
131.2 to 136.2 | 178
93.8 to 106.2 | 186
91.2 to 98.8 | 189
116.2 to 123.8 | 181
